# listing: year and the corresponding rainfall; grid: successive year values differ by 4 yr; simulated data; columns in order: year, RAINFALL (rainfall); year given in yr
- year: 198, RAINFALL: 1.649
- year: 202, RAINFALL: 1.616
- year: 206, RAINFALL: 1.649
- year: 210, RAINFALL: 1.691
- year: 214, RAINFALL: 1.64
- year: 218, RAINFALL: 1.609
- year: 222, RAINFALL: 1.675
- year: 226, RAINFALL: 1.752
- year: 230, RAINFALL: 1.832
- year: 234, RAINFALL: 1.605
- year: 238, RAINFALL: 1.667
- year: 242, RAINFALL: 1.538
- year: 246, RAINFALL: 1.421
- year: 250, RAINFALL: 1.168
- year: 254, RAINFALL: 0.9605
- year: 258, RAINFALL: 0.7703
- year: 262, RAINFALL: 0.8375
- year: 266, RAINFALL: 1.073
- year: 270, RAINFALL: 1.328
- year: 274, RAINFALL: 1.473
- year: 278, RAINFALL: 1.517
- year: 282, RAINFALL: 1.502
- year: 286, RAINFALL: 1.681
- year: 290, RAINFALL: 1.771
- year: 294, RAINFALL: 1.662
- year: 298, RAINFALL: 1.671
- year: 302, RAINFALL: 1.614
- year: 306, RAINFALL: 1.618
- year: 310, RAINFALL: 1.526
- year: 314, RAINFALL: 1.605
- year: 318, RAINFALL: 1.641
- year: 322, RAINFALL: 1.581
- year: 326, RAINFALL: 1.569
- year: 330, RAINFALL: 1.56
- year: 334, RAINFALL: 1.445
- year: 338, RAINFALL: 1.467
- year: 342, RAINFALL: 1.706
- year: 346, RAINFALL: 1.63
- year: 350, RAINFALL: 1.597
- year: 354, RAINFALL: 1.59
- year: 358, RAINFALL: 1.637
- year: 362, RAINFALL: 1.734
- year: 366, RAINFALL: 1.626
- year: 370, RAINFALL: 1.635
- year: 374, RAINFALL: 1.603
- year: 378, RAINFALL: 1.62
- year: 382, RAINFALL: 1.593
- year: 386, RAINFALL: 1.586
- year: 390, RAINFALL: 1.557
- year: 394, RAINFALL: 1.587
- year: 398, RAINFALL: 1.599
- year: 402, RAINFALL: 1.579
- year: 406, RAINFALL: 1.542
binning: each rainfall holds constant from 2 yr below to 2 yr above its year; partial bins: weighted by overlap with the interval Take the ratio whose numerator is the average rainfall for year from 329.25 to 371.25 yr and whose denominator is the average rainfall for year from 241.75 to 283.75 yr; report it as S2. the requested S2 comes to 1.31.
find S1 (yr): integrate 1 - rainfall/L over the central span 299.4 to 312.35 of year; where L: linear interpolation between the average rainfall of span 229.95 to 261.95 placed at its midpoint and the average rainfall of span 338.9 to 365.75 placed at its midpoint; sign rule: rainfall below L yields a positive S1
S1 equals -0.8 yr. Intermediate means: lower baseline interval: 1.31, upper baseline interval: 1.64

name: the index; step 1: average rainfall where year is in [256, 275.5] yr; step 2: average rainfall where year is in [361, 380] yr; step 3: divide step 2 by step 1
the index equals 1.51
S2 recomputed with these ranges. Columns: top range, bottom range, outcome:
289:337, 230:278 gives 1.24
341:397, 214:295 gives 1.12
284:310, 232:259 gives 1.25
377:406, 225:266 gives 1.19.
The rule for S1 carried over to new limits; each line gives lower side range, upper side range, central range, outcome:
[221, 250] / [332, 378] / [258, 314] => 5.1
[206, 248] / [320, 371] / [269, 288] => 1.3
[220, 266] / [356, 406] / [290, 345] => -3.6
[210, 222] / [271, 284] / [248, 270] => 7.7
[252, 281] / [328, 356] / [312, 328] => -1.7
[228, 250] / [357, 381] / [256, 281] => 6.4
